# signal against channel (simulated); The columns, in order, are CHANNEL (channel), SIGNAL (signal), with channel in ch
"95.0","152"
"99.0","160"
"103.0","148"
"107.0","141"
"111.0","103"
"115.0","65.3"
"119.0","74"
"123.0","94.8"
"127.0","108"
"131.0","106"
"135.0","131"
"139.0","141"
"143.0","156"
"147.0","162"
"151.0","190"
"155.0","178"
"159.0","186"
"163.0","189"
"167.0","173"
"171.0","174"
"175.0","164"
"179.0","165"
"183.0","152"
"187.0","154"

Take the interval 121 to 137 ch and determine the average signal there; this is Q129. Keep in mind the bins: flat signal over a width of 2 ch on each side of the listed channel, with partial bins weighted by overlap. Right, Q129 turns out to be 110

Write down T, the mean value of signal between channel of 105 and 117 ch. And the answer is 103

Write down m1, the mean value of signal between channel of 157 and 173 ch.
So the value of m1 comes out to 180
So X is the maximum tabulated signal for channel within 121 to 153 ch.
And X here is 190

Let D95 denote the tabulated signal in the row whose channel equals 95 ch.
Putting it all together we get 152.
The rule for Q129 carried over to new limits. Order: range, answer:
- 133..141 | 136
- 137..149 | 153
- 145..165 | 181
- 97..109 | 150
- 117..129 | 92.3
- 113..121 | 69.7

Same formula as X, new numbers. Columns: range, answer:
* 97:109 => 160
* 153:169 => 189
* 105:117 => 141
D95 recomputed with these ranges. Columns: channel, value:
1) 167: 173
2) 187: 154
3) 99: 160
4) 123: 94.8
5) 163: 189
